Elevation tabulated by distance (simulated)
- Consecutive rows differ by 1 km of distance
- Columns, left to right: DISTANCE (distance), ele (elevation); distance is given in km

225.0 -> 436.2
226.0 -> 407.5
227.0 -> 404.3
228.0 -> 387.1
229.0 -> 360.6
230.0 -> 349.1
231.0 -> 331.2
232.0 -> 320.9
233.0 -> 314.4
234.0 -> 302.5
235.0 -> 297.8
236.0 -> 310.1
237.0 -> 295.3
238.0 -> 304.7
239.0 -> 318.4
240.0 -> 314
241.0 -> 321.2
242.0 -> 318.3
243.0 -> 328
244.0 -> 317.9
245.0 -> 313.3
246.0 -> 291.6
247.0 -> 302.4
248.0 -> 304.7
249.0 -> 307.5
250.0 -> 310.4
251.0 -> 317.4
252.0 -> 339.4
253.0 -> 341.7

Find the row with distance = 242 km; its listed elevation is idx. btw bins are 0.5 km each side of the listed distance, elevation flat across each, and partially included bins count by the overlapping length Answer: 318.3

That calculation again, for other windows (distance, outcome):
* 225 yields 436.2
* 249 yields 307.5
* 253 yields 341.7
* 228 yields 387.1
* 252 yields 339.4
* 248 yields 304.7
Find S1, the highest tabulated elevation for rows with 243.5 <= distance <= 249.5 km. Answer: 317.9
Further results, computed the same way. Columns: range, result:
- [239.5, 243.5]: 328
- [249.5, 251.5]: 317.4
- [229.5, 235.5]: 349.1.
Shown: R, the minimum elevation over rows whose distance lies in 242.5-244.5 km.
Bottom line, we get 317.9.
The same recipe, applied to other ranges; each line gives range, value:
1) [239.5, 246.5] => 291.6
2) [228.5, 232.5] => 320.9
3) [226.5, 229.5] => 360.6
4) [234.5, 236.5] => 297.8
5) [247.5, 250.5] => 304.7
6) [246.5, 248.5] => 302.4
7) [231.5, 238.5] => 295.3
